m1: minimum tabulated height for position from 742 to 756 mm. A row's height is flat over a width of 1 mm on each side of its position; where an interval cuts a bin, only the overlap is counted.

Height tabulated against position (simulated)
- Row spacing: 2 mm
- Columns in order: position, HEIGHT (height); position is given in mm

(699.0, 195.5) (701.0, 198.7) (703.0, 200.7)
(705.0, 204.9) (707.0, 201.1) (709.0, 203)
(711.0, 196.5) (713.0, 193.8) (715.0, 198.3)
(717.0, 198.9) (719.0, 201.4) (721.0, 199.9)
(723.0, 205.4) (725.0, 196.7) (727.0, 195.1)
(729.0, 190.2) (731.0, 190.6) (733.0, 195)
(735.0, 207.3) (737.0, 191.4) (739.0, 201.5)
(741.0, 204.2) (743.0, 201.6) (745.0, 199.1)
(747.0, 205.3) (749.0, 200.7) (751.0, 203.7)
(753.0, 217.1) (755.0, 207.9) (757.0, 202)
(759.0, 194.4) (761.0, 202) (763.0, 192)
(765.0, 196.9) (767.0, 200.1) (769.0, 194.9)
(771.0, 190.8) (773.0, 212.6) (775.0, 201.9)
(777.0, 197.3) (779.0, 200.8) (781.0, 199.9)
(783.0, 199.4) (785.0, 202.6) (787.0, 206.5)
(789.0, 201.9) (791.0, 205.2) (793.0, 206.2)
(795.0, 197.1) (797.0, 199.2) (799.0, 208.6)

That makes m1 199.1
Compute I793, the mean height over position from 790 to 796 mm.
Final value 203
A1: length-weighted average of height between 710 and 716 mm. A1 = 196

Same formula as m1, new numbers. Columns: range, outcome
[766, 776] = 190.8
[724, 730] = 190.2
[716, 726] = 196.7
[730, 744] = 190.6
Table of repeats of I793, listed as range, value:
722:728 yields 199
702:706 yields 203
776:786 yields 200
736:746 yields 200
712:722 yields 198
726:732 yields 192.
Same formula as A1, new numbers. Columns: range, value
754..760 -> 201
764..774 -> 199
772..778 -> 204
